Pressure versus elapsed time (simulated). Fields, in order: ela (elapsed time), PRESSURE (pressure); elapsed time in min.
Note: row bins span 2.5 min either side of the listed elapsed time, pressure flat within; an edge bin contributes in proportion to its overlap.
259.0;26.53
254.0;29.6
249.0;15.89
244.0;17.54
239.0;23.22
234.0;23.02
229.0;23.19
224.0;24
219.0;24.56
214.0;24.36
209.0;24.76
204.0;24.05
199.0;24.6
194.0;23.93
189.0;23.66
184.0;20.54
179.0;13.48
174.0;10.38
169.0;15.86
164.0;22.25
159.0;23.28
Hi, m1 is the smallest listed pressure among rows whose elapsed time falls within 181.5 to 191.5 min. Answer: 20.54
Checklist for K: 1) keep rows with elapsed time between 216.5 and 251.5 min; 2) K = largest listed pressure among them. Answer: 24.56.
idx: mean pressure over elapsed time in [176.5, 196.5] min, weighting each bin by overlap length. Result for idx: 20.4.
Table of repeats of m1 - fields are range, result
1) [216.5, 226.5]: 24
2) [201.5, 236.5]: 23.02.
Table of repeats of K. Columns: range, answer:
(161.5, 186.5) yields 22.25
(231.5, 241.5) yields 23.22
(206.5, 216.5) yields 24.76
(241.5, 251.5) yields 17.54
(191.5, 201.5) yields 24.6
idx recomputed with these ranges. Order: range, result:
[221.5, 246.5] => 22.2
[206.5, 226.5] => 24.4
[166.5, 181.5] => 13.2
